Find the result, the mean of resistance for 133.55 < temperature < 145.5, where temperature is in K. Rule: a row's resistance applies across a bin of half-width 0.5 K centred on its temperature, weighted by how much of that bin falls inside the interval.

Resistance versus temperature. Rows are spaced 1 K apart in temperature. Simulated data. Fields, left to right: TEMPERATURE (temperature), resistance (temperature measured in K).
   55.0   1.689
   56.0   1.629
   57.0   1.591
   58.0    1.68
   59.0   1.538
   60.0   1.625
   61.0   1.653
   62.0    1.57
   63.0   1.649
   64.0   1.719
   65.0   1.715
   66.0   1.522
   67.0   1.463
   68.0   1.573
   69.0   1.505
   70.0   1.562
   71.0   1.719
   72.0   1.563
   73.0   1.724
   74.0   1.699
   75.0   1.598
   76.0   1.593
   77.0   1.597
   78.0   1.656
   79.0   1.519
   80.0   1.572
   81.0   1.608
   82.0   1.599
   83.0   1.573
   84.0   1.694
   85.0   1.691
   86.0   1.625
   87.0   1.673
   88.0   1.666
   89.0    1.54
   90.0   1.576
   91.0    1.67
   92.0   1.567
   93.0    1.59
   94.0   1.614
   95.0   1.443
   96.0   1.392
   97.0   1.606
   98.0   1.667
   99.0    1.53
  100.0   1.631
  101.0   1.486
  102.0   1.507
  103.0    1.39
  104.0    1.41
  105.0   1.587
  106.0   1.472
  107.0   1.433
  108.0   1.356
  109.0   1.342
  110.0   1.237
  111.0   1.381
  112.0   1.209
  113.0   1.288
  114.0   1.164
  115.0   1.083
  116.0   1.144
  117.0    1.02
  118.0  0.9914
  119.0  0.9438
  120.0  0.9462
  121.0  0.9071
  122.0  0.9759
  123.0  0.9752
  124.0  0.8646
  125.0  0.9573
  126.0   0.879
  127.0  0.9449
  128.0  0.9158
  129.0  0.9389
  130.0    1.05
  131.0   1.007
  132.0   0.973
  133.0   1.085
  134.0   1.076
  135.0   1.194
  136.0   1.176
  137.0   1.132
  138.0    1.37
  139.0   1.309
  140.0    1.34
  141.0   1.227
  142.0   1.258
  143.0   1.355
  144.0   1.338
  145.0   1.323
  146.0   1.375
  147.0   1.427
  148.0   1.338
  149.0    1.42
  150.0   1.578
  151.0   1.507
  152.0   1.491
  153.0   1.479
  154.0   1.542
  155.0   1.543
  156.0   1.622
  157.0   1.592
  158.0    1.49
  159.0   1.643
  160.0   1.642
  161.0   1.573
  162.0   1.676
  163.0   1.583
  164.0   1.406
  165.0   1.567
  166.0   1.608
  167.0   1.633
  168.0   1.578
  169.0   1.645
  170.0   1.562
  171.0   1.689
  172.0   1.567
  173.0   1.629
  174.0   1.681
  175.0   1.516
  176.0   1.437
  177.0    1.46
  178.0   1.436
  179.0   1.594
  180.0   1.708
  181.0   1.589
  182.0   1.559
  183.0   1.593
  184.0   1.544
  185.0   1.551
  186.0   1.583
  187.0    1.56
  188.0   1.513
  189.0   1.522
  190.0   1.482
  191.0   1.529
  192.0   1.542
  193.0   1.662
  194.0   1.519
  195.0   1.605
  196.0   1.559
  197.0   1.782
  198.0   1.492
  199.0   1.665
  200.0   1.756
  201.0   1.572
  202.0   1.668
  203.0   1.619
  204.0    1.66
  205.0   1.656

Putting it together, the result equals 1.26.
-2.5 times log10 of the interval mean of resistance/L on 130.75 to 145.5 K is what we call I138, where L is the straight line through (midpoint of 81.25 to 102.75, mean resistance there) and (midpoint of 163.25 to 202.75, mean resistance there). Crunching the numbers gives 0.29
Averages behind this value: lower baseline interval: 1.59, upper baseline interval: 1.58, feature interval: 1.21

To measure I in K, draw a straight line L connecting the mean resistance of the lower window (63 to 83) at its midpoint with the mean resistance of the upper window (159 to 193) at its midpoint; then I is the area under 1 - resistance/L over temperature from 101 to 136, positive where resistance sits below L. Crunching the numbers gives 9.9 K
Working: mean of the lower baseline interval 1.61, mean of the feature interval 1.14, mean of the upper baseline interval 1.57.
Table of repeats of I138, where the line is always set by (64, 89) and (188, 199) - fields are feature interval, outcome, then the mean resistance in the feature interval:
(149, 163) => 0.02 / 1.56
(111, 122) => 0.43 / 1.08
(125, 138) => 0.46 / 1.04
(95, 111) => 0.10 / 1.47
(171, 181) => 0.01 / 1.57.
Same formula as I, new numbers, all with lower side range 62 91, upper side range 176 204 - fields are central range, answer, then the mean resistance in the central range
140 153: 1.7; 1.39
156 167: 0.0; 1.58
